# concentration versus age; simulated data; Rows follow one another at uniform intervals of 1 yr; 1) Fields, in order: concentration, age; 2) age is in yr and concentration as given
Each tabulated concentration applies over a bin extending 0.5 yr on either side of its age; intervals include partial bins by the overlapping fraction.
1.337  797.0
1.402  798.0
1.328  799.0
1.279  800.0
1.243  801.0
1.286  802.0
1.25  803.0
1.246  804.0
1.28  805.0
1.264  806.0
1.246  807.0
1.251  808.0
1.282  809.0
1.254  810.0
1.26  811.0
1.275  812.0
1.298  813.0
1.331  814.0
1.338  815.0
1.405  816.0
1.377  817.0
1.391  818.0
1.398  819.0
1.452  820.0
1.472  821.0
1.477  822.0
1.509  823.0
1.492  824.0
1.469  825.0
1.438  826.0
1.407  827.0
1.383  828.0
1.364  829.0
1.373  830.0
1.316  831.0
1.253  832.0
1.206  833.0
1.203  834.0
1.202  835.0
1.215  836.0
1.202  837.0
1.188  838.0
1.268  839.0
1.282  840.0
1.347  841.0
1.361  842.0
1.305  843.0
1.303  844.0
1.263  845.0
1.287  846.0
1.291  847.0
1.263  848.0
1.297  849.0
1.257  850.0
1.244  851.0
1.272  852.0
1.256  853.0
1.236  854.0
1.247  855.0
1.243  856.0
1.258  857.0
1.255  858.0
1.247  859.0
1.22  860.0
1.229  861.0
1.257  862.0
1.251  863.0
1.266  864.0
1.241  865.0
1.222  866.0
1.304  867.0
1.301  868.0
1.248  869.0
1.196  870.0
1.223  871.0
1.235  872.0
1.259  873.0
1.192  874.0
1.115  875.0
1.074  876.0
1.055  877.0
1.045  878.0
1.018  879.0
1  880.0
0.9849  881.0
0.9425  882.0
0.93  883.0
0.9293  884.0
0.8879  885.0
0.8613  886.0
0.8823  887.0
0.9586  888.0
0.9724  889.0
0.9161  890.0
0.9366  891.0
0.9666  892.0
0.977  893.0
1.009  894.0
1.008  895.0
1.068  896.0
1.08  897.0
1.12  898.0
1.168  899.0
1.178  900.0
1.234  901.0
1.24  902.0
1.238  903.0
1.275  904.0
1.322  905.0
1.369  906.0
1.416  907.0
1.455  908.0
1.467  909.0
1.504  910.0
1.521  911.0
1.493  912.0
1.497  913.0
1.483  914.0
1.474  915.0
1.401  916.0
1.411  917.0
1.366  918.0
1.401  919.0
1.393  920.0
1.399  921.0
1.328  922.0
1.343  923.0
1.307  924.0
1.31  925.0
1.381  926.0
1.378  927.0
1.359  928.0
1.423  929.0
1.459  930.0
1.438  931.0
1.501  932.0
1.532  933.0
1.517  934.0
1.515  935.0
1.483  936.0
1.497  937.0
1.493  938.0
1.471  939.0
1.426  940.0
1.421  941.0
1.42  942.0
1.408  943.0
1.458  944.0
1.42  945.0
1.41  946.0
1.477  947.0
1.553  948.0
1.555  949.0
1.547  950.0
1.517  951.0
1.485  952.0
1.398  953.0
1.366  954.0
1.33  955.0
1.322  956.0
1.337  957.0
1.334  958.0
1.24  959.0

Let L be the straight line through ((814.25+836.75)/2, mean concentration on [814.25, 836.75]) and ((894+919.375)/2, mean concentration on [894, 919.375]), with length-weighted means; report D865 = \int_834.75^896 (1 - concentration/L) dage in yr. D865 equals 8.54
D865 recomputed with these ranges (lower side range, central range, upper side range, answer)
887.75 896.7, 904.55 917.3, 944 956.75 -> -3.6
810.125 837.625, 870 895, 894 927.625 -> 5.9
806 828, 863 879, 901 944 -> 2.3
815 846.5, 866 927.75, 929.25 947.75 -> 9.3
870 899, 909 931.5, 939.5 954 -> -2.5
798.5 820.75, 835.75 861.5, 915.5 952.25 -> 1.6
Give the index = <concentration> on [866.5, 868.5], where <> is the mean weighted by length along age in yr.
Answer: 1.3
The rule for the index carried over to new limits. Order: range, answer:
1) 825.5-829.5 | 1.4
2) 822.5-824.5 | 1.5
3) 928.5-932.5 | 1.46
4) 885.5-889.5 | 0.919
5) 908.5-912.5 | 1.5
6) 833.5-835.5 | 1.2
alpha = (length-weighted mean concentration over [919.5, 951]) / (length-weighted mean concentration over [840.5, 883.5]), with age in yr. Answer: 1.2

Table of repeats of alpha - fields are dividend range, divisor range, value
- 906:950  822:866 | 1.12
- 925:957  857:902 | 1.31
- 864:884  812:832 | 0.81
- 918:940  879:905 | 1.37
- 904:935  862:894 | 1.32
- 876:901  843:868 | 0.79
